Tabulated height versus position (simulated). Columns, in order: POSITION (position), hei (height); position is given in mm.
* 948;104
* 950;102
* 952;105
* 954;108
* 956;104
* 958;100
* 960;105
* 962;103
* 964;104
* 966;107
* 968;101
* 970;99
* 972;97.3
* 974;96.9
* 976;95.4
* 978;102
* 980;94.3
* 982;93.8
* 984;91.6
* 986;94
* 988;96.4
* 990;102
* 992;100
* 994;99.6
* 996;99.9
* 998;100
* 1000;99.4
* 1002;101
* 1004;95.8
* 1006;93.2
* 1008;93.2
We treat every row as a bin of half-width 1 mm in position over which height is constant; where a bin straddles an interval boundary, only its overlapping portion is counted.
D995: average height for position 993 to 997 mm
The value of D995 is 99.8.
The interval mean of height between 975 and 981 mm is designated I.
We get 97.2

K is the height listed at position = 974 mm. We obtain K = 96.9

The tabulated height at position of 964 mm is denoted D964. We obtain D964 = 104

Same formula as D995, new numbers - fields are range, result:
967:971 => 100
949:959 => 104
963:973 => 102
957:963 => 103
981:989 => 93.9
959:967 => 105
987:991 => 99.2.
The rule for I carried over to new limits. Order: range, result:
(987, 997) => 99.6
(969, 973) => 98.2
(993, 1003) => 100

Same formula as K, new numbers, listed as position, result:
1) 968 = 101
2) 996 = 99.9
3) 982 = 93.8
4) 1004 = 95.8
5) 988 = 96.4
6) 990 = 102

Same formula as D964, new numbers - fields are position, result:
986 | 94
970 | 99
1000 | 99.4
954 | 108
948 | 104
